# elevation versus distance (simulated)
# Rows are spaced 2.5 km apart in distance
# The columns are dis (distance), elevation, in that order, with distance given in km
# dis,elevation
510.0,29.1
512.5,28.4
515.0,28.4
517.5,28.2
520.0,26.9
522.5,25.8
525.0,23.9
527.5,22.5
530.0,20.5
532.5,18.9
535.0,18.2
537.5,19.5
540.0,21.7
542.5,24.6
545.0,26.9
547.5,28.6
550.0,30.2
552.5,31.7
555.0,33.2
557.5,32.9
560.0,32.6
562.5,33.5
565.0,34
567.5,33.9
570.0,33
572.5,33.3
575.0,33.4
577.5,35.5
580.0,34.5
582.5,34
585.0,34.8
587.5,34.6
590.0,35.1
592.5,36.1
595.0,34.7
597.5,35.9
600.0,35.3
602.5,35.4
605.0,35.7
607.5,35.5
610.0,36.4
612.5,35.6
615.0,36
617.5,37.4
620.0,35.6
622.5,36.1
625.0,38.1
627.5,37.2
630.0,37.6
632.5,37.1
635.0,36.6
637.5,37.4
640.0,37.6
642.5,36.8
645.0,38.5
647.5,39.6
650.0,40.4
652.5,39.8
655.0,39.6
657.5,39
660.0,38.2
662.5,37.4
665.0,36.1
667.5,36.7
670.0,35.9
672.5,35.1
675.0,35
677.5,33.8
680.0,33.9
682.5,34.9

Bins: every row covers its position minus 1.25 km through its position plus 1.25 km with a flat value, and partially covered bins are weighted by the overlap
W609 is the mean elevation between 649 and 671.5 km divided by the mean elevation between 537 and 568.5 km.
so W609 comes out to 1.3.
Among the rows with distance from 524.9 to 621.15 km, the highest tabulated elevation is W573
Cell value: 37.4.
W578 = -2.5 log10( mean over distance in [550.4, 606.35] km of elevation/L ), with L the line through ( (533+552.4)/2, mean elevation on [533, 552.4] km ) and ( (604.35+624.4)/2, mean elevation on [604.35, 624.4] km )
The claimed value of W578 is -0.14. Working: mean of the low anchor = 24.5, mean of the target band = 34.2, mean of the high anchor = 36.1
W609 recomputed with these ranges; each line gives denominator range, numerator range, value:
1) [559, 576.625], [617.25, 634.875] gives 1.11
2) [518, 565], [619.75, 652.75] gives 1.43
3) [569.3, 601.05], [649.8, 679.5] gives 1.07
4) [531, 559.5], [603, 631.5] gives 1.39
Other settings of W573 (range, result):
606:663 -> 40.4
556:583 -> 35.5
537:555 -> 33.2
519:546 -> 26.9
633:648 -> 39.6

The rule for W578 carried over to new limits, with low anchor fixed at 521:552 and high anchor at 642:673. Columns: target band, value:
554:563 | -0.25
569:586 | -0.19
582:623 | -0.13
